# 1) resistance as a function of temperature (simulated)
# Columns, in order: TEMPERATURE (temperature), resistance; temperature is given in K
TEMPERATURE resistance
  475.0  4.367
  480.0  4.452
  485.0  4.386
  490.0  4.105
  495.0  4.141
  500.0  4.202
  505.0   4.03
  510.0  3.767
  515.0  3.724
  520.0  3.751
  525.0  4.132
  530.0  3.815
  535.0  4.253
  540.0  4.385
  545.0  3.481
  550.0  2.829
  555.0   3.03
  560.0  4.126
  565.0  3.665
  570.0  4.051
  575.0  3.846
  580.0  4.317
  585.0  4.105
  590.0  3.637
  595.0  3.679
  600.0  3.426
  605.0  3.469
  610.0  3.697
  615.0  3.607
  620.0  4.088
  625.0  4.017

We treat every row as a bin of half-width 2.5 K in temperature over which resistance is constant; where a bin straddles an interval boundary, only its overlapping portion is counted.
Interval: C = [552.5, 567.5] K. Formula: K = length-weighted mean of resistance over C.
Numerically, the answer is 3.61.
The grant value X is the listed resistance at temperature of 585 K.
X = 4.105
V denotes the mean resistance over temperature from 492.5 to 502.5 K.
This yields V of 4.17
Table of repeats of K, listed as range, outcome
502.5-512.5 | 3.9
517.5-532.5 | 3.9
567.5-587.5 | 4.08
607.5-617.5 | 3.65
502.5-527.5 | 3.88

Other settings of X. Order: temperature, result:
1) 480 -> 4.452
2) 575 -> 3.846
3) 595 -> 3.679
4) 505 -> 4.03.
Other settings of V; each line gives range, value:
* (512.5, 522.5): 3.74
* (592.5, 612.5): 3.57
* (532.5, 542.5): 4.32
